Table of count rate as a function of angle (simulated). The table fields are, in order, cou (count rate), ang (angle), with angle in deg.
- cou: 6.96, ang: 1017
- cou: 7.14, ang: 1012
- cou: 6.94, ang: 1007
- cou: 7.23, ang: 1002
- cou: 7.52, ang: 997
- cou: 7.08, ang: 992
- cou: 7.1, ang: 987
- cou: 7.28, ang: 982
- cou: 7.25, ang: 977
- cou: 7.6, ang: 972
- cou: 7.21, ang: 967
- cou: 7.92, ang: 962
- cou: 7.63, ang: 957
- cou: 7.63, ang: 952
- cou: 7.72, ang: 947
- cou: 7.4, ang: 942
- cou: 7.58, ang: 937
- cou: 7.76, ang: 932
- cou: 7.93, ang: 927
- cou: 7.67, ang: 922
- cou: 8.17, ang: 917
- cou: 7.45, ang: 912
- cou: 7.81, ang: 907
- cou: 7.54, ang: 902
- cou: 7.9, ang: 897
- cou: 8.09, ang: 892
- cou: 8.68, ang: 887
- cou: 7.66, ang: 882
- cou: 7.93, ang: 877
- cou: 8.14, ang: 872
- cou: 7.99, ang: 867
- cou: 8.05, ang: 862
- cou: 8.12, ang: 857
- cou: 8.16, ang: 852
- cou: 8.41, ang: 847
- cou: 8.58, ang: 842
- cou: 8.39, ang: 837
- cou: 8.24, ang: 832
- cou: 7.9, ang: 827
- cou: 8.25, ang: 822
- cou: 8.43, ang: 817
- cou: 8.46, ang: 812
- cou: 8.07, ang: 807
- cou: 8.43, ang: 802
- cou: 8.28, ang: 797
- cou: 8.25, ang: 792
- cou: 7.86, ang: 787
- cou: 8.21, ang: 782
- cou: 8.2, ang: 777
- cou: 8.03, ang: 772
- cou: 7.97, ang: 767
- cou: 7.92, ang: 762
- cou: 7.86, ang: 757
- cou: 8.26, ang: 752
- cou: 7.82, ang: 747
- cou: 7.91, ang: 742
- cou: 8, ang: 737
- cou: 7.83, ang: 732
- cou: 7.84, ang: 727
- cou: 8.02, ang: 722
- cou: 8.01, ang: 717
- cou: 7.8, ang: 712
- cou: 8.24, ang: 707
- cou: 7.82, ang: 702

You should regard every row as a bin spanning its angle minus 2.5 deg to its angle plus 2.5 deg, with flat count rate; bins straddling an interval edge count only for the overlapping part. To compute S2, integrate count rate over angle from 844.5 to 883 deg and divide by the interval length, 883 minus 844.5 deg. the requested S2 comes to 8.07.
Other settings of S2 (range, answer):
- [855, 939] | 7.91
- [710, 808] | 8.03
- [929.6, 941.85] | 7.62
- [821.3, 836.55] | 8.15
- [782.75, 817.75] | 8.24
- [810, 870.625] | 8.24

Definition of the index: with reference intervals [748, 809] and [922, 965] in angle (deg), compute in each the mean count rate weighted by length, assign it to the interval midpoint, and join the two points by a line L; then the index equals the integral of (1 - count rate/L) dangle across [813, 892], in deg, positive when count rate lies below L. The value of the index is -2.8 deg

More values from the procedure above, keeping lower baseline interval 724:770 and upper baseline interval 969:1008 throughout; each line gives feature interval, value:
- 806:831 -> -1.6 deg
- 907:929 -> -1.0 deg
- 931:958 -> -0.8 deg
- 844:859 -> -1.2 deg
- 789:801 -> -0.7 deg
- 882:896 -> -1.2 deg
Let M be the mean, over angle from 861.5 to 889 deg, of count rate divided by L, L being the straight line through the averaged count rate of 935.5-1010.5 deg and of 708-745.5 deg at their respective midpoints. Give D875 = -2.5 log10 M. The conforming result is -0.06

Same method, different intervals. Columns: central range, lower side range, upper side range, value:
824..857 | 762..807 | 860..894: -0.02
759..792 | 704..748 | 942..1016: -0.03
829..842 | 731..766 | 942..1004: -0.08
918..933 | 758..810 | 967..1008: -0.04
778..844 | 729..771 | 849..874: -0.03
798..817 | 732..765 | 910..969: -0.06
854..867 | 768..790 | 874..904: -0.01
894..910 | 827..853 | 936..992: 0.02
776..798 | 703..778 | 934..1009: -0.04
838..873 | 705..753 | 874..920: -0.04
